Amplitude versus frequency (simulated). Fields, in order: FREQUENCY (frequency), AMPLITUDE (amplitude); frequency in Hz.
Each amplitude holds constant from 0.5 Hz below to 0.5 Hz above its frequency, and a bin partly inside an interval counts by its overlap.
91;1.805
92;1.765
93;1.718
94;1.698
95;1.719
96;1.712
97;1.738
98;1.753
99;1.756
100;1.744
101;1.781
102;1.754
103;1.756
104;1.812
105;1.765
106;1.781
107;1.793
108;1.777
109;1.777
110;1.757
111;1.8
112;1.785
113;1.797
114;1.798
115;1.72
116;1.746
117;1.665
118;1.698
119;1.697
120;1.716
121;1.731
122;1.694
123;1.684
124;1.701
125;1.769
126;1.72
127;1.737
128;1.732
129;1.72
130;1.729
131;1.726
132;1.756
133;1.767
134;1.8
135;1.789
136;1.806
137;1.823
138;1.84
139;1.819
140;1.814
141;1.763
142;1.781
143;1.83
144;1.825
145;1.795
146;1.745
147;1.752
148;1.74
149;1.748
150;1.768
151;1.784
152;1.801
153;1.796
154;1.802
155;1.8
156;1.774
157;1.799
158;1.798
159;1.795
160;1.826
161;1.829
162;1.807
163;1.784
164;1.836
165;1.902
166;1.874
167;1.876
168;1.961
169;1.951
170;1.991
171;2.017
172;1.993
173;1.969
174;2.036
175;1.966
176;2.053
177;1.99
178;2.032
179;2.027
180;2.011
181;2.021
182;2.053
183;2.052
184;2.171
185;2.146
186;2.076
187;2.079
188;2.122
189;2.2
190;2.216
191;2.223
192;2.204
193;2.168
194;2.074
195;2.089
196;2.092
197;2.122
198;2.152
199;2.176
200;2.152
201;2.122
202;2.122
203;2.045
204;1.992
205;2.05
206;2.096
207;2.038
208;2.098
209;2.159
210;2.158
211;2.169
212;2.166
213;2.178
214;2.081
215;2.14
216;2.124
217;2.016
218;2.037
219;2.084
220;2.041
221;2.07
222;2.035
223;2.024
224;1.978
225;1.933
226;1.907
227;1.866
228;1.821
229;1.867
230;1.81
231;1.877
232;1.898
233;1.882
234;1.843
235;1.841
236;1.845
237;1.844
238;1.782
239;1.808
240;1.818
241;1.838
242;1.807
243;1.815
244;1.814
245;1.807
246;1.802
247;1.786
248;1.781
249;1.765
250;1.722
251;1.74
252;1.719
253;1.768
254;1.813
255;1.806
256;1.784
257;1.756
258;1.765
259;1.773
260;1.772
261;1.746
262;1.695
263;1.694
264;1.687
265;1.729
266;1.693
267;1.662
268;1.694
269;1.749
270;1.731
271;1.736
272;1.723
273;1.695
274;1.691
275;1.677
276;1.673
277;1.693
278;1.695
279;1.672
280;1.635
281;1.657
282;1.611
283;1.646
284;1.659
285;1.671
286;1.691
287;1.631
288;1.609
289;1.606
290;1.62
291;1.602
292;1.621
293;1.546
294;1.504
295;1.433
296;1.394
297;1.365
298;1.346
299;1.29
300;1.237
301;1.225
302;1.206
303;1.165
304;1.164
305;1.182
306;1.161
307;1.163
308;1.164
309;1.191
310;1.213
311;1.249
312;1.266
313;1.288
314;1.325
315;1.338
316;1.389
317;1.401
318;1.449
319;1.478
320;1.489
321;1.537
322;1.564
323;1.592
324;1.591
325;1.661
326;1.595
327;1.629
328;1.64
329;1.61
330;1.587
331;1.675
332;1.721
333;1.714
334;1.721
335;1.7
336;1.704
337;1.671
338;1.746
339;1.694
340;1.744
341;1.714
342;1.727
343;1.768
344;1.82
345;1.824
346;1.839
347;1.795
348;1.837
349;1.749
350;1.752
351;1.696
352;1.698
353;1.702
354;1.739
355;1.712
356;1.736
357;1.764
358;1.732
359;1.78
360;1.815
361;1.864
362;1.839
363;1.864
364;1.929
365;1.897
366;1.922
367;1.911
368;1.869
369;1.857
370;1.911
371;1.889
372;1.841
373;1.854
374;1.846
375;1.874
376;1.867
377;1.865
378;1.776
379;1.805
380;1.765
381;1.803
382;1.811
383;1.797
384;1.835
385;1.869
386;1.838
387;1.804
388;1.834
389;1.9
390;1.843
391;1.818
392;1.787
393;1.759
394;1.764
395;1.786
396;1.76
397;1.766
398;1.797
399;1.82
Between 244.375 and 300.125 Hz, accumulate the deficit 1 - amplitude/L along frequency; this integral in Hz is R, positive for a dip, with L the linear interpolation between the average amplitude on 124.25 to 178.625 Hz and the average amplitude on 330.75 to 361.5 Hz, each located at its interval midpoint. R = 3.6 Hz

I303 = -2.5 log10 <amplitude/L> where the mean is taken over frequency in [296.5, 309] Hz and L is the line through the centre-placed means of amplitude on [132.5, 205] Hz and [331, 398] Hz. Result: 0.447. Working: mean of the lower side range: 1.94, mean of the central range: 1.22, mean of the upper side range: 1.8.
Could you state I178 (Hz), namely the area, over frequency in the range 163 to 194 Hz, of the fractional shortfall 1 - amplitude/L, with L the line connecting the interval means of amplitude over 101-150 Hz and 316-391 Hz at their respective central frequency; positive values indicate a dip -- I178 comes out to -4.9 Hz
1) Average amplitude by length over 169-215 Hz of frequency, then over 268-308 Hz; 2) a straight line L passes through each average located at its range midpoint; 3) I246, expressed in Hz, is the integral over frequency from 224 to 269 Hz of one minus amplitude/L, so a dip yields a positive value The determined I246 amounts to -0.72 Hz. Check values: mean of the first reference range 2.09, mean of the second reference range 1.52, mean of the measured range 1.79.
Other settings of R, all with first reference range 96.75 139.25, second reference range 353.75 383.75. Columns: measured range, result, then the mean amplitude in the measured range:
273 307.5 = 6.0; 1.5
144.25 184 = -2.7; 1.89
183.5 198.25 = -3.0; 2.14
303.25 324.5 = 5.6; 1.34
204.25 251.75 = -3.9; 1.94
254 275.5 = 0.9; 1.73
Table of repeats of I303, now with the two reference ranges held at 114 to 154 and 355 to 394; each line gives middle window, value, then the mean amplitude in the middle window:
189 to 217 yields -0.19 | 2.13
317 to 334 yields 0.14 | 1.59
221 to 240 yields -0.06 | 1.88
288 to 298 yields 0.19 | 1.52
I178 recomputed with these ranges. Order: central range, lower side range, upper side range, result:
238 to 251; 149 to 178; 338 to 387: 0.4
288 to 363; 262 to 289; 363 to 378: 9.6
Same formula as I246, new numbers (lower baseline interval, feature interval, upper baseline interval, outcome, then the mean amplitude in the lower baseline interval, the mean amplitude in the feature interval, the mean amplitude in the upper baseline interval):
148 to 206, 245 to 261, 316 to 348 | 0.5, 1.99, 1.77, 1.66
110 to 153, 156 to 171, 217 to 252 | -0.6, 1.76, 1.86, 1.87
